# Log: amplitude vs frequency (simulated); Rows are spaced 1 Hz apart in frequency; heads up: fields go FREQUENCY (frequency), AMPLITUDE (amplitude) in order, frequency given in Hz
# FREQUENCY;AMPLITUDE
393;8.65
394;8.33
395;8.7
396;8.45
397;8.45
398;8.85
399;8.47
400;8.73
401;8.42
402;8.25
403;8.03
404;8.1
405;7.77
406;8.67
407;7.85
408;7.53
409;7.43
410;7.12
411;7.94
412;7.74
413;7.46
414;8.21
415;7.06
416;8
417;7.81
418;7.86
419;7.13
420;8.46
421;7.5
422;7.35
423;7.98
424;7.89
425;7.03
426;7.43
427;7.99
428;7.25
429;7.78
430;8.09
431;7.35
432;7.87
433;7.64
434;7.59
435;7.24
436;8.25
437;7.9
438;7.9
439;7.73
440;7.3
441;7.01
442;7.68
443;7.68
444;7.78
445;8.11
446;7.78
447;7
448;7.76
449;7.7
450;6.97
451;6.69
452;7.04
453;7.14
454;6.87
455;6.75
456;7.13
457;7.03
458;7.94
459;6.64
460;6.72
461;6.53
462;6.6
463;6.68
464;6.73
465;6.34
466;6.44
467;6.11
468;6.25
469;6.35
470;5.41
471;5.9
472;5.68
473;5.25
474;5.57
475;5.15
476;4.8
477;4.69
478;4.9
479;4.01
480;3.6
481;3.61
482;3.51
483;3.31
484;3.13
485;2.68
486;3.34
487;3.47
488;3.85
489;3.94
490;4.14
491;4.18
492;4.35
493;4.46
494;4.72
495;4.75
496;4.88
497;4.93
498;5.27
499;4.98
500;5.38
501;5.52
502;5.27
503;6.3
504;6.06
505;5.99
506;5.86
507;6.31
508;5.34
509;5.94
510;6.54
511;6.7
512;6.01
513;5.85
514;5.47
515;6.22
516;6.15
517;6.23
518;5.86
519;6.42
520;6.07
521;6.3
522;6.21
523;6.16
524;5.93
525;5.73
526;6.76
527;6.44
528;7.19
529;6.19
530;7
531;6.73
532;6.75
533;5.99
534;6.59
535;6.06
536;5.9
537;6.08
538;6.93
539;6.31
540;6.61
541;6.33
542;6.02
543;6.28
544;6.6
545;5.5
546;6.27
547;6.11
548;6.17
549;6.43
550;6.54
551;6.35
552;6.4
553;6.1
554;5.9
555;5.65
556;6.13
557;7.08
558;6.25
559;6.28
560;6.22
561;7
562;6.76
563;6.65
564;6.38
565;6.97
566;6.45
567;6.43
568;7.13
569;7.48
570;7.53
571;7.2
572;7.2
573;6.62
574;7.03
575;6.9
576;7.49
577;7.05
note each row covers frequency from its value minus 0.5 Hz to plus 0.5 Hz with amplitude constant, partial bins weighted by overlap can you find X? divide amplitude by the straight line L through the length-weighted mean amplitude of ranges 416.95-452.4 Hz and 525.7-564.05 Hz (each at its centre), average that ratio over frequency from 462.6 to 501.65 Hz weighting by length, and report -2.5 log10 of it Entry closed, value 0.42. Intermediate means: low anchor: 7.6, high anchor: 6.38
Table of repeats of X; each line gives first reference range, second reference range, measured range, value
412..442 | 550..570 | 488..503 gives 0.42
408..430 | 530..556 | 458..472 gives 0.12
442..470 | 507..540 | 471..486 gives 0.49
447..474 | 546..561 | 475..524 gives 0.26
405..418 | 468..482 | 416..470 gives -0.15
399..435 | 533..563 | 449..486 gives 0.26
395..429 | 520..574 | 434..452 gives 0.00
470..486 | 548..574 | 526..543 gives -0.10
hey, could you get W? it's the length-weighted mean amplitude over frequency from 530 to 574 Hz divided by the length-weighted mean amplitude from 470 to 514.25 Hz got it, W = 1.32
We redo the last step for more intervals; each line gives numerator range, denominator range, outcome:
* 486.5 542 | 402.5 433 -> 0.75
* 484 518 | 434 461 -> 0.70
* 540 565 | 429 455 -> 0.84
